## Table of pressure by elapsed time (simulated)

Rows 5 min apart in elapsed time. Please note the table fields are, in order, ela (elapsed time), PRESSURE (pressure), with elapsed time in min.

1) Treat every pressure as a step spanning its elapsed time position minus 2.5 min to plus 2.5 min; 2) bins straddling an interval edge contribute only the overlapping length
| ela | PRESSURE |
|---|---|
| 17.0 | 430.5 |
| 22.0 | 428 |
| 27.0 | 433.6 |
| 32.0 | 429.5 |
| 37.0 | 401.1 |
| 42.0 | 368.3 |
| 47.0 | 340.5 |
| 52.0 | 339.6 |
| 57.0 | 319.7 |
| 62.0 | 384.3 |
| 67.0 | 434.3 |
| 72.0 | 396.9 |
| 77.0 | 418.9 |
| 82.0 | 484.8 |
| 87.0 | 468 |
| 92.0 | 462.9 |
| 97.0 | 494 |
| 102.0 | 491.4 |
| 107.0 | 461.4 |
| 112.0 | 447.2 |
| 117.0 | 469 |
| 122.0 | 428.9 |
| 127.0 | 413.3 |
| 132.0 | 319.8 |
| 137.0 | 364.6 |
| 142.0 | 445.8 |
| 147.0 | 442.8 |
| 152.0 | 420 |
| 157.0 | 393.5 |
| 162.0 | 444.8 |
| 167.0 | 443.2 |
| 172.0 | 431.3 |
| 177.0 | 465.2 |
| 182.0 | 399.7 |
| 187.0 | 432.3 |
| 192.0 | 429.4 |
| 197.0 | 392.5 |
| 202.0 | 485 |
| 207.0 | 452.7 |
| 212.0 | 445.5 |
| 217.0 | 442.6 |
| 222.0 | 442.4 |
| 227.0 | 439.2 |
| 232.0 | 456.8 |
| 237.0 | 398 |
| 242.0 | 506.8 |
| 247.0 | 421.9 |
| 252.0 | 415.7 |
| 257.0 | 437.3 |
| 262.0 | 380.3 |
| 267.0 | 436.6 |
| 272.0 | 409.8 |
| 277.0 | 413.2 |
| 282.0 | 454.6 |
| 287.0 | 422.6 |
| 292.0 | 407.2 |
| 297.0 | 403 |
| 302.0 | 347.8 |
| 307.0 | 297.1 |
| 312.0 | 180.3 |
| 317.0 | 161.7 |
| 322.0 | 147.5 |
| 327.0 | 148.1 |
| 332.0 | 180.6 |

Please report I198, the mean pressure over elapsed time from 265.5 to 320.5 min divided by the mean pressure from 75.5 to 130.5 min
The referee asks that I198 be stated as 0.8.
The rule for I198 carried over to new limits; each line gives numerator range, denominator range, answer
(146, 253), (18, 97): 1.06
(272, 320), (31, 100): 0.84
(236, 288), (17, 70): 1.10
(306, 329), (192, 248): 0.41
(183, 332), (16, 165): 0.91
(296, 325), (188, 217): 0.56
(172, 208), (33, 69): 1.17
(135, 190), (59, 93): 0.99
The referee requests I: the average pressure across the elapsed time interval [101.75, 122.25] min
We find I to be 459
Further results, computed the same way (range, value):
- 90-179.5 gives 435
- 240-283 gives 429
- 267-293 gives 424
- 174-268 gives 436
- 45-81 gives 381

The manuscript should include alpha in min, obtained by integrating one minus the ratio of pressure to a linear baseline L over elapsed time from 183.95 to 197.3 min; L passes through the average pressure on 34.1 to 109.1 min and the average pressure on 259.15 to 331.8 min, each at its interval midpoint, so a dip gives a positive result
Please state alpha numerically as -1.93 min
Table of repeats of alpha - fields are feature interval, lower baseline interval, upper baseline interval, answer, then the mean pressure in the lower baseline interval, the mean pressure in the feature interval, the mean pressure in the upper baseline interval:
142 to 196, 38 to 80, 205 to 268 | -2.1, 378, 430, 436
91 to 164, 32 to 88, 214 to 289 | -4.4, 396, 433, 432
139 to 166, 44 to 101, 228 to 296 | -0.6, 415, 429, 427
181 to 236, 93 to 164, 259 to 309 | -3.1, 432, 438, 399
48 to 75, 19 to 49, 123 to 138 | 1.3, 402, 374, 372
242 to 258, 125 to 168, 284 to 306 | -1.7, 409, 437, 390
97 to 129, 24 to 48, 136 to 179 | -2.9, 399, 456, 430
